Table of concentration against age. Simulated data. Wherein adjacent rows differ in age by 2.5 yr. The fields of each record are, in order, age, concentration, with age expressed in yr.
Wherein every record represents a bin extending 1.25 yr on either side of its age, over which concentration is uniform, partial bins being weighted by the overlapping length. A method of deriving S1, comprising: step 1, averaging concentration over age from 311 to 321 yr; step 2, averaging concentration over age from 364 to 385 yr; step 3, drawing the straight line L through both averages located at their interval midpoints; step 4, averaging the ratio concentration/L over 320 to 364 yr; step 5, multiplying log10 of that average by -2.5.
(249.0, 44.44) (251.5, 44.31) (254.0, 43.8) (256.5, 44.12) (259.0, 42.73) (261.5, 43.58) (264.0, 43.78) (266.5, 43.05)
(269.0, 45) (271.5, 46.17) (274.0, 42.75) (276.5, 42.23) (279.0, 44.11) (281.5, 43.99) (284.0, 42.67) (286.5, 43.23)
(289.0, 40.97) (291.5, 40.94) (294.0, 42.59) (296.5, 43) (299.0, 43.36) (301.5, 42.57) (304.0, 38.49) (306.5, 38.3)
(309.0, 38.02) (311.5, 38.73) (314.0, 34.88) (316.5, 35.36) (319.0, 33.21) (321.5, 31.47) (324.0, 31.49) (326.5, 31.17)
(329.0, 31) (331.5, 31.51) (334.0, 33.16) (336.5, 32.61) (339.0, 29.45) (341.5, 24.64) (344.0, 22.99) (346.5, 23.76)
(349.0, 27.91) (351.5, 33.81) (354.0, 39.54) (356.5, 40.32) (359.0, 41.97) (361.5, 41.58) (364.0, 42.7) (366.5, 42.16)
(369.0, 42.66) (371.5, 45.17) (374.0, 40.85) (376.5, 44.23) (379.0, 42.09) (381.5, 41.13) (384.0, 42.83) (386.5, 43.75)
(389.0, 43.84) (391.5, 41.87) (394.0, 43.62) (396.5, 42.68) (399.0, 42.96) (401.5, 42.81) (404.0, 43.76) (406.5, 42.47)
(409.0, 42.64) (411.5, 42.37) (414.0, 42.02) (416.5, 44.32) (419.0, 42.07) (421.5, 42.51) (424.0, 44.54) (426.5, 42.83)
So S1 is 0.18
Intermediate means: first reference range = 35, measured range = 32.6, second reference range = 42.6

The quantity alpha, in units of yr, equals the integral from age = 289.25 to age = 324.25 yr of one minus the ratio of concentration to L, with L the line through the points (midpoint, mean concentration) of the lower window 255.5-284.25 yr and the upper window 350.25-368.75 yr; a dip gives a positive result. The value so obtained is 3.38 yr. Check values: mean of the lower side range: 43.7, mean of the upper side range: 40.4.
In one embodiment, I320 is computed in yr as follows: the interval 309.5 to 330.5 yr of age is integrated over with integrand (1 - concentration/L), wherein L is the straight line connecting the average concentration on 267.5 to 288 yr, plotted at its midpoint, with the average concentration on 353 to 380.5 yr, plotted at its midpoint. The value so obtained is 4.6 yr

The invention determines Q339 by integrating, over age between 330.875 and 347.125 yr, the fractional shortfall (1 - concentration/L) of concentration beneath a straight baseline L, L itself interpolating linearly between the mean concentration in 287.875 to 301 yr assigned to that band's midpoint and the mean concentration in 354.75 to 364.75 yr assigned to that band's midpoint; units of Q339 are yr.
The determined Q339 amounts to 5.2 yr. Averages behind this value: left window 42.2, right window 41.5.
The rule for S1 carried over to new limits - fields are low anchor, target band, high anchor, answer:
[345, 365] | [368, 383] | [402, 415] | -0.107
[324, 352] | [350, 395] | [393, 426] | -0.169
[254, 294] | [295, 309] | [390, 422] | 0.059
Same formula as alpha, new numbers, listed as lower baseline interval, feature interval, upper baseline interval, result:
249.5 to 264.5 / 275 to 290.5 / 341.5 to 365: -0.6 yr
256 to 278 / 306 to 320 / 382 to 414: 2.3 yr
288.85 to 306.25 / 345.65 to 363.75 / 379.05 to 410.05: 2.6 yr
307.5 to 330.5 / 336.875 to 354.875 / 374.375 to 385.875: 4.3 yr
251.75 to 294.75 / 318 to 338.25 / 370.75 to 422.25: 5.3 yr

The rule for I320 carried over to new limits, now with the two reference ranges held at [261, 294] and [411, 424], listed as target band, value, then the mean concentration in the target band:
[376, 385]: 0.11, 42.4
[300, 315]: 1.57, 38.6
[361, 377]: 0.09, 42.8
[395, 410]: 0.00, 42.9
